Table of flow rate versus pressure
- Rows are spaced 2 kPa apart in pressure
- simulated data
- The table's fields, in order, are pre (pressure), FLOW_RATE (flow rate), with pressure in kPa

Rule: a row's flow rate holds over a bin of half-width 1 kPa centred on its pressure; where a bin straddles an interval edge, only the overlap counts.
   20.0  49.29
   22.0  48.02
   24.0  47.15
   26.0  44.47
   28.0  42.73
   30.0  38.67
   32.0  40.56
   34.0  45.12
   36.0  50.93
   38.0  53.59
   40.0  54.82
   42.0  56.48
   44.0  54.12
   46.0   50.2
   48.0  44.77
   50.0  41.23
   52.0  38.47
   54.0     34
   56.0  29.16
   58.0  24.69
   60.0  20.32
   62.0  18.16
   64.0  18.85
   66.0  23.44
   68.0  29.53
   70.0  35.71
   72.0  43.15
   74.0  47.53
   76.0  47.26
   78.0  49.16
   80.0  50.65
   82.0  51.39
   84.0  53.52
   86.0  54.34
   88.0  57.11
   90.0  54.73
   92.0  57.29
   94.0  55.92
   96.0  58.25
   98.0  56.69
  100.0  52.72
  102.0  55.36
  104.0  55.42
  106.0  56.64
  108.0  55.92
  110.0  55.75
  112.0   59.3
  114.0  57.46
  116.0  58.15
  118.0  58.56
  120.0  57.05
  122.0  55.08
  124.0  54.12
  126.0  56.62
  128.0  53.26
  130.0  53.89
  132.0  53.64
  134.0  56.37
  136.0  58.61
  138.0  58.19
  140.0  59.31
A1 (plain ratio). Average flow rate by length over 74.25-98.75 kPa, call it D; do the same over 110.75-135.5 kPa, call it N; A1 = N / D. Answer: 1.0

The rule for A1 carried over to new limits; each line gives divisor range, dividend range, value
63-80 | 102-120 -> 1.52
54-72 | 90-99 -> 2.14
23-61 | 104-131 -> 1.32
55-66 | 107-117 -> 2.56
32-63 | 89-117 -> 1.37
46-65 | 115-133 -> 1.79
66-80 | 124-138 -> 1.34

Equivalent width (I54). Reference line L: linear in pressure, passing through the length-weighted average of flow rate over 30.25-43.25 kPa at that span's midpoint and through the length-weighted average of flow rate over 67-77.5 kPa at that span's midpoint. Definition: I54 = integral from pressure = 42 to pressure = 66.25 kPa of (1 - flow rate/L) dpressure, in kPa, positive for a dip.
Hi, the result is 6.12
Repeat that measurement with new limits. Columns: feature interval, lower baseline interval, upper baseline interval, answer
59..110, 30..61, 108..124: 4.5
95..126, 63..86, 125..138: -3.8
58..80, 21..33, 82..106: 7.6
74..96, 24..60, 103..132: -1.1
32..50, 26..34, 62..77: -4.8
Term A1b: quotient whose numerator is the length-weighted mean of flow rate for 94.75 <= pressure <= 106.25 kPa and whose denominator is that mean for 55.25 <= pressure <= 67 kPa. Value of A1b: 2.50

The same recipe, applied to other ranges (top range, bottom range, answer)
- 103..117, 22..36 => 1.29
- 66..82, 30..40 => 0.90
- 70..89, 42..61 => 1.29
